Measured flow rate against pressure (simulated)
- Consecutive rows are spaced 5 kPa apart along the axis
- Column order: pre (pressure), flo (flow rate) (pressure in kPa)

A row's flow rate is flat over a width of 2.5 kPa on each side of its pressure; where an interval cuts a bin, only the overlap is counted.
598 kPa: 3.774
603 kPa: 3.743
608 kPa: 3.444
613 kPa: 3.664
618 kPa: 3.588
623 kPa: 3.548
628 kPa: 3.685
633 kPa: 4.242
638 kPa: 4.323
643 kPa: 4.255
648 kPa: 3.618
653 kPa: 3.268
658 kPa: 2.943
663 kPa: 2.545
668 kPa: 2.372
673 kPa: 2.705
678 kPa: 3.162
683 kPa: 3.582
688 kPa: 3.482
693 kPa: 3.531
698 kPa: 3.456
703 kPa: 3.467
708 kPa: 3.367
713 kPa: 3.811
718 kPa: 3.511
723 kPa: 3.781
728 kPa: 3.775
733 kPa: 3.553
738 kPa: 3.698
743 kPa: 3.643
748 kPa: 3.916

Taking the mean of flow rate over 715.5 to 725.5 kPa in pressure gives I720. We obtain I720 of 3.65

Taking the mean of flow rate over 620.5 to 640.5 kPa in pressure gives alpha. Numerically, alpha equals 3.95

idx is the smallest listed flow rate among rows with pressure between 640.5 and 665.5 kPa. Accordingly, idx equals 2.545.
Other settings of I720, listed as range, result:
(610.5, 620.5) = 3.63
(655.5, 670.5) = 2.62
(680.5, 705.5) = 3.5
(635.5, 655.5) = 3.87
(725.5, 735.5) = 3.66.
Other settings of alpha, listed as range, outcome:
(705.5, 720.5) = 3.56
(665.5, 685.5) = 2.96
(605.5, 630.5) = 3.59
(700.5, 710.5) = 3.42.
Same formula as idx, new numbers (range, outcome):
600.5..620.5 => 3.444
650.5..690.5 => 2.372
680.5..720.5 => 3.367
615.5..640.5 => 3.548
